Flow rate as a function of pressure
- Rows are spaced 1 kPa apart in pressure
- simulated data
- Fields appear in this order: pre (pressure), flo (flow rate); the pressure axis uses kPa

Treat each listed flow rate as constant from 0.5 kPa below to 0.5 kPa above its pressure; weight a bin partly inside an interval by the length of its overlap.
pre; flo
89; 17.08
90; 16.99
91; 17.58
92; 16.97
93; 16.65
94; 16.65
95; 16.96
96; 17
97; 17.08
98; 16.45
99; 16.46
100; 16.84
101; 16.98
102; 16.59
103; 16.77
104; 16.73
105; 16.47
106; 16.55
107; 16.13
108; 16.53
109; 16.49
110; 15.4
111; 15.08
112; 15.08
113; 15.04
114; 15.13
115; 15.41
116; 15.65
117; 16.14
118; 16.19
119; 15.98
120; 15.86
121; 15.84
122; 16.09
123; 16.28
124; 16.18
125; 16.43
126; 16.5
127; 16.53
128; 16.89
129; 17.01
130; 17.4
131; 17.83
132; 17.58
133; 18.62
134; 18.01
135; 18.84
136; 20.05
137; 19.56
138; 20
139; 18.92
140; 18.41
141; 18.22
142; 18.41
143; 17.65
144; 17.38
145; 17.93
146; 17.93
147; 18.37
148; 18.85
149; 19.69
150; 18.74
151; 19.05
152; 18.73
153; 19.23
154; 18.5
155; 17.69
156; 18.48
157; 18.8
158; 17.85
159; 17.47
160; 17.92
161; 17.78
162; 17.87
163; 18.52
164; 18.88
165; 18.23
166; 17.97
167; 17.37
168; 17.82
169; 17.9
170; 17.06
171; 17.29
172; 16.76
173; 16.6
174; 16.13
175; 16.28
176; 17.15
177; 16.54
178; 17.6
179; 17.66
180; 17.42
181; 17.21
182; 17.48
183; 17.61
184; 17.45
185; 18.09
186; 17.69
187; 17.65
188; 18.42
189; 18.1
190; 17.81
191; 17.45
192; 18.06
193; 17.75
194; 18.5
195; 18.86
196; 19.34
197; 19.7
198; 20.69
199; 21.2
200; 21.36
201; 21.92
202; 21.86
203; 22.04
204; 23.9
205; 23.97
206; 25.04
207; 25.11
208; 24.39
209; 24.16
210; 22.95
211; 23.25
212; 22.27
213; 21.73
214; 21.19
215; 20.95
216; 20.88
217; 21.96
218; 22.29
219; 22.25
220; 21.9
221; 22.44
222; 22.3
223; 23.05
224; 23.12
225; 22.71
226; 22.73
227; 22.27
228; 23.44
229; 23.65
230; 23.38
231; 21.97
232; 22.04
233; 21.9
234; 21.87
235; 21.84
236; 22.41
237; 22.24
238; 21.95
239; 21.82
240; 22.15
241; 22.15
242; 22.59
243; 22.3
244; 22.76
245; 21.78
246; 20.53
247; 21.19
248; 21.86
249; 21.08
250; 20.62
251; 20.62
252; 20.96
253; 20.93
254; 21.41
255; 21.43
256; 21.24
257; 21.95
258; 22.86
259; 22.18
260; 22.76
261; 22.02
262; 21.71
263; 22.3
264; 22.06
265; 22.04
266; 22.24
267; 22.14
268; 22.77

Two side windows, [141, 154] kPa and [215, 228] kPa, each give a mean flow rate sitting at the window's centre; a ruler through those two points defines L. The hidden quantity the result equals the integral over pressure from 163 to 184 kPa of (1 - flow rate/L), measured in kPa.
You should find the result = 2.6 kPa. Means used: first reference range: 18.5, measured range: 17.4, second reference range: 22.3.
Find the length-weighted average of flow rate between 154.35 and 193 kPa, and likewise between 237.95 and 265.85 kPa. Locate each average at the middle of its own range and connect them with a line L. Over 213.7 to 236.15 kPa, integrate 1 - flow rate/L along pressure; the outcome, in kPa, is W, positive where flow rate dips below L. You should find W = -2.2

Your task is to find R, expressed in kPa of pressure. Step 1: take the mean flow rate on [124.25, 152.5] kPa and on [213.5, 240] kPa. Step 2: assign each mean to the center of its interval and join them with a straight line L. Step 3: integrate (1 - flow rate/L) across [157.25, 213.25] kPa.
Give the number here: 3.3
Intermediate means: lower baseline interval 18.2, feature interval 19.2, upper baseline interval 22.2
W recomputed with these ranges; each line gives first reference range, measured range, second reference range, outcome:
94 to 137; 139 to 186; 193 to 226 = 3.4 kPa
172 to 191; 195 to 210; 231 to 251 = -2.7 kPa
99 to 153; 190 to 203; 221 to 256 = 0.3 kPa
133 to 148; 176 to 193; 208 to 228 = 2.6 kPa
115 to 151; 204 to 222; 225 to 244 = -1.2 kPa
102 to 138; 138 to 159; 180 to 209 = -0.6 kPa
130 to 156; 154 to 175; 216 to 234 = 2.0 kPa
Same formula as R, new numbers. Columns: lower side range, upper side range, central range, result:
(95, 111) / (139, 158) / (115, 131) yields 0.94 kPa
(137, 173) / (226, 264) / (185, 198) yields 0.91 kPa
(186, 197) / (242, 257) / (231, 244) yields -0.87 kPa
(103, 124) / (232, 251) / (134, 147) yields -1.07 kPa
